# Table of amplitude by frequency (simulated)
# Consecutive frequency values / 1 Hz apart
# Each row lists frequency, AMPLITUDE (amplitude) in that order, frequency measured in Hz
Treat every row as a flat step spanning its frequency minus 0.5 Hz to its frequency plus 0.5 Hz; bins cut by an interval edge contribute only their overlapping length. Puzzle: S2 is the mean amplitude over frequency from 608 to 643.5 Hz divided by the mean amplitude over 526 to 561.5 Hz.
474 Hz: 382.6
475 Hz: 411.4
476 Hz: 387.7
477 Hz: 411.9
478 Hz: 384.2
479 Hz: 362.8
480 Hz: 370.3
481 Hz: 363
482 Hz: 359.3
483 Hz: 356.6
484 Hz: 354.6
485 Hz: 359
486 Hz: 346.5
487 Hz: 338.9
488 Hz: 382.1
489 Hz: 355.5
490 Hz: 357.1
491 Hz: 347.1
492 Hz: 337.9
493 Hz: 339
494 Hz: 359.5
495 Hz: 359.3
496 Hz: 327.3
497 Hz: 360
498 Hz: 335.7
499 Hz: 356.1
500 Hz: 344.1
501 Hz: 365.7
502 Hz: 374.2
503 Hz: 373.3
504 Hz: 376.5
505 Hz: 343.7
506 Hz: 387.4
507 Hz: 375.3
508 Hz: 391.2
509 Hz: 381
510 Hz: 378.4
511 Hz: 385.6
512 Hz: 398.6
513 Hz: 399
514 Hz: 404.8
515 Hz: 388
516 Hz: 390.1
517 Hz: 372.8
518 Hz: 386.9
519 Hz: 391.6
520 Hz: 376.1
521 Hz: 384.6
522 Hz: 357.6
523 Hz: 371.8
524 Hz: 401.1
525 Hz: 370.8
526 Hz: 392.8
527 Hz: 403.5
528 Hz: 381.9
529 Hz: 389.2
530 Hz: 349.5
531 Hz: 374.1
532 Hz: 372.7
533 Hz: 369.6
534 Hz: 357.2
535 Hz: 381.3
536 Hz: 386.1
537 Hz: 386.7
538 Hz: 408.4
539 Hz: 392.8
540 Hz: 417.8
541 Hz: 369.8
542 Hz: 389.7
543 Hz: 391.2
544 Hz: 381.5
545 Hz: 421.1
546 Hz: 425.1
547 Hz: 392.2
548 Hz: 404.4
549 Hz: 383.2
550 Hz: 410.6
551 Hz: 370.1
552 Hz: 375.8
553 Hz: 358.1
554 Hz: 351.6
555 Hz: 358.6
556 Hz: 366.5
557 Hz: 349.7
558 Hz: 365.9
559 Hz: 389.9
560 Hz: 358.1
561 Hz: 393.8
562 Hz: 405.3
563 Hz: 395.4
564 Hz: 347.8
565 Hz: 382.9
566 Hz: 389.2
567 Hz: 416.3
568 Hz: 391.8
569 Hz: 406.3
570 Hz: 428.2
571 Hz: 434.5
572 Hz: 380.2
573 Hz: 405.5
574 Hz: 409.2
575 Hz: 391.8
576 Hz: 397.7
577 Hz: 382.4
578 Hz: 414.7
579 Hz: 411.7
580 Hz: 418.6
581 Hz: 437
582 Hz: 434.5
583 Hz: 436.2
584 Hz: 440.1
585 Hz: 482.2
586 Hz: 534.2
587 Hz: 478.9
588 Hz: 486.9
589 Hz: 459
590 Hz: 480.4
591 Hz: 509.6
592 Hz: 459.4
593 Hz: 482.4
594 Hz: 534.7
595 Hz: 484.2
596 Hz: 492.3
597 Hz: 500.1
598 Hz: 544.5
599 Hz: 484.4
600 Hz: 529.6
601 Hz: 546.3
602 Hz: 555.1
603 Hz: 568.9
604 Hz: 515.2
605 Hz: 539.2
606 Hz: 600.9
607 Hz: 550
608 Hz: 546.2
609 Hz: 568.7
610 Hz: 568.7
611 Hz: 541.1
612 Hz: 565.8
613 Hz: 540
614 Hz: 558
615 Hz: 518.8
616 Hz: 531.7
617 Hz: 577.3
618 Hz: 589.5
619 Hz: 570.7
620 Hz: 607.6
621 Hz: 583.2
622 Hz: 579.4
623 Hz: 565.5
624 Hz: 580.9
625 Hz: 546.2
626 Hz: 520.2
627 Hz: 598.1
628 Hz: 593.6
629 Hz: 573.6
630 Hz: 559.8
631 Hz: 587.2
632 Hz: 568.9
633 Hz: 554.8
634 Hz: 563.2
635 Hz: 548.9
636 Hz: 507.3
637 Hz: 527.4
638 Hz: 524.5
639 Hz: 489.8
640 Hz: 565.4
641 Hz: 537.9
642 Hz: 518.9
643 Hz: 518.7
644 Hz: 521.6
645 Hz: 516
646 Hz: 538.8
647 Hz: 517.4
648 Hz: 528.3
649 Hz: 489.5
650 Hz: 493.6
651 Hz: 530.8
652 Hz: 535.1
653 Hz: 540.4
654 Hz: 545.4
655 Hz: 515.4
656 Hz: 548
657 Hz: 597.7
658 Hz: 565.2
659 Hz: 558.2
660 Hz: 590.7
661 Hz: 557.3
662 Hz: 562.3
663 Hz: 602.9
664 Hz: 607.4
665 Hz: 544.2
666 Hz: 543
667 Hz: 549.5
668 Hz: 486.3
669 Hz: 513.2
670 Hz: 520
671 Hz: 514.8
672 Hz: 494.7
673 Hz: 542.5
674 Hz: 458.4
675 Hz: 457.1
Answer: 1.5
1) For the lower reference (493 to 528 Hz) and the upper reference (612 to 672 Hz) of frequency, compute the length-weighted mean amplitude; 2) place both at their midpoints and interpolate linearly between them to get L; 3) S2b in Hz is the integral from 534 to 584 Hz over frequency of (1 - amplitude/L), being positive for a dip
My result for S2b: 5.1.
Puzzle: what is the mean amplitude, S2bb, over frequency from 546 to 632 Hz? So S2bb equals 475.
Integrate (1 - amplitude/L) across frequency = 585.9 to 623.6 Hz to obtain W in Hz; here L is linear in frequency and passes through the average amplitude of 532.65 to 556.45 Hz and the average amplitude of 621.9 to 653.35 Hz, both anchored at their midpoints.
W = -3.78 Hz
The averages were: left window 386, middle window 536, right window 541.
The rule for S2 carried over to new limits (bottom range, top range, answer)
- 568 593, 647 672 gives 1.24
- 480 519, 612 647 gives 1.51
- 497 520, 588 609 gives 1.38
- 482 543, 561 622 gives 1.30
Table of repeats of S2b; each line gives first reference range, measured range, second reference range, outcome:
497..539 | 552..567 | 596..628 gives 2.7 Hz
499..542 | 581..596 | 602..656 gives 0.2 Hz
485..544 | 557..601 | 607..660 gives 3.0 Hz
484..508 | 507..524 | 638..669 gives -0.2 Hz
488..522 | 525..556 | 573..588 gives 1.2 Hz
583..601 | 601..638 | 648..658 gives -3.5 Hz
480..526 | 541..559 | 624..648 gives 2.0 Hz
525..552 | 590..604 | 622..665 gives -1.1 Hz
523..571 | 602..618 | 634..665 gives -2.4 Hz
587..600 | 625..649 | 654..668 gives -0.2 Hz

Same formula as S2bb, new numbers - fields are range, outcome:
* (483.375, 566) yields 376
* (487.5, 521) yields 370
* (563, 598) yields 440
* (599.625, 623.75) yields 559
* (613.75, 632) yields 569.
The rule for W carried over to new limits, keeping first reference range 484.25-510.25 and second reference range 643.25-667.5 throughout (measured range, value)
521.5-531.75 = 0.39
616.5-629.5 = -1.76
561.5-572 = 1.01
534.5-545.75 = 0.44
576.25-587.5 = 0.43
